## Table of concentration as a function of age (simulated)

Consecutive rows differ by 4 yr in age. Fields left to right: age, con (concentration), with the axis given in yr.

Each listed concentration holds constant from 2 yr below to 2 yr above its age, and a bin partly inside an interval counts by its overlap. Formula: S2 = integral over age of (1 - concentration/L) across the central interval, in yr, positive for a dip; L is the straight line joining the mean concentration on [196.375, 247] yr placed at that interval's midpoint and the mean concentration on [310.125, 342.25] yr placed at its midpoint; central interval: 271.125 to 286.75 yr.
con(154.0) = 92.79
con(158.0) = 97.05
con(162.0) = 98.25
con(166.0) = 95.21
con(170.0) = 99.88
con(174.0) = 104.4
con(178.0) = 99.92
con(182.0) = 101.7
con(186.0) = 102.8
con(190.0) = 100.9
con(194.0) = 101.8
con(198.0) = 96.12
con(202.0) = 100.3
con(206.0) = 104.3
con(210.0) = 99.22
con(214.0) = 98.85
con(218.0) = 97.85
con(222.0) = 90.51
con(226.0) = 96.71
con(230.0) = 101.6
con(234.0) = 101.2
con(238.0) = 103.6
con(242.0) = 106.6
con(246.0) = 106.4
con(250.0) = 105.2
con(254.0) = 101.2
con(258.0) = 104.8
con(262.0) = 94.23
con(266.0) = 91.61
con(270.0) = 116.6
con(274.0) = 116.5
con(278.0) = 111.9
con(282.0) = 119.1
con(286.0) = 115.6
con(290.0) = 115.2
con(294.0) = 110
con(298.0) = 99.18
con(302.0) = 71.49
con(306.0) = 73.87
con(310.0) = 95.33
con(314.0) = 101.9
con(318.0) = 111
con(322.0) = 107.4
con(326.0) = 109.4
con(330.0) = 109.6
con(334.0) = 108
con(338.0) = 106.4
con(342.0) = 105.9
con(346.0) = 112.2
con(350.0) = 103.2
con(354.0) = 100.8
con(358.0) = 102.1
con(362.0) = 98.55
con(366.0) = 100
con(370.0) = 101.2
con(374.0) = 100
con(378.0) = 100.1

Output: -1.8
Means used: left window 100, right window 107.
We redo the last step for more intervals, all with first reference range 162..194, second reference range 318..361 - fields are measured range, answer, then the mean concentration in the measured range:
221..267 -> 1.03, 101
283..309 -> 1.63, 98.3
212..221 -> 0.40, 97.5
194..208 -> 0.14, 100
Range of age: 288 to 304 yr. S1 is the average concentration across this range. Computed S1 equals 99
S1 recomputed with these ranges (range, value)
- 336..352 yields 107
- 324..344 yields 108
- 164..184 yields 100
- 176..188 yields 101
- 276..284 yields 116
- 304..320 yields 95.5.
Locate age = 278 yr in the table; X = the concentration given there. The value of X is 111.9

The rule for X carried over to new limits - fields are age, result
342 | 105.9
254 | 101.2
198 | 96.12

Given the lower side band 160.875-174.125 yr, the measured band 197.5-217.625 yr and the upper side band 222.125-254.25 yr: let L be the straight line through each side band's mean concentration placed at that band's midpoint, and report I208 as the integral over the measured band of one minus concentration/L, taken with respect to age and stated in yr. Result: 0.17 yr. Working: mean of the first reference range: 98.8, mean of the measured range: 99.9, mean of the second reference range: 102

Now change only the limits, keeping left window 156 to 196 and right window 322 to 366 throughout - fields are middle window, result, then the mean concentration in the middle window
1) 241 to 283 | -1.5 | 106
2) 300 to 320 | 2.6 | 90.7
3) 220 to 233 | 0.7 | 96.7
